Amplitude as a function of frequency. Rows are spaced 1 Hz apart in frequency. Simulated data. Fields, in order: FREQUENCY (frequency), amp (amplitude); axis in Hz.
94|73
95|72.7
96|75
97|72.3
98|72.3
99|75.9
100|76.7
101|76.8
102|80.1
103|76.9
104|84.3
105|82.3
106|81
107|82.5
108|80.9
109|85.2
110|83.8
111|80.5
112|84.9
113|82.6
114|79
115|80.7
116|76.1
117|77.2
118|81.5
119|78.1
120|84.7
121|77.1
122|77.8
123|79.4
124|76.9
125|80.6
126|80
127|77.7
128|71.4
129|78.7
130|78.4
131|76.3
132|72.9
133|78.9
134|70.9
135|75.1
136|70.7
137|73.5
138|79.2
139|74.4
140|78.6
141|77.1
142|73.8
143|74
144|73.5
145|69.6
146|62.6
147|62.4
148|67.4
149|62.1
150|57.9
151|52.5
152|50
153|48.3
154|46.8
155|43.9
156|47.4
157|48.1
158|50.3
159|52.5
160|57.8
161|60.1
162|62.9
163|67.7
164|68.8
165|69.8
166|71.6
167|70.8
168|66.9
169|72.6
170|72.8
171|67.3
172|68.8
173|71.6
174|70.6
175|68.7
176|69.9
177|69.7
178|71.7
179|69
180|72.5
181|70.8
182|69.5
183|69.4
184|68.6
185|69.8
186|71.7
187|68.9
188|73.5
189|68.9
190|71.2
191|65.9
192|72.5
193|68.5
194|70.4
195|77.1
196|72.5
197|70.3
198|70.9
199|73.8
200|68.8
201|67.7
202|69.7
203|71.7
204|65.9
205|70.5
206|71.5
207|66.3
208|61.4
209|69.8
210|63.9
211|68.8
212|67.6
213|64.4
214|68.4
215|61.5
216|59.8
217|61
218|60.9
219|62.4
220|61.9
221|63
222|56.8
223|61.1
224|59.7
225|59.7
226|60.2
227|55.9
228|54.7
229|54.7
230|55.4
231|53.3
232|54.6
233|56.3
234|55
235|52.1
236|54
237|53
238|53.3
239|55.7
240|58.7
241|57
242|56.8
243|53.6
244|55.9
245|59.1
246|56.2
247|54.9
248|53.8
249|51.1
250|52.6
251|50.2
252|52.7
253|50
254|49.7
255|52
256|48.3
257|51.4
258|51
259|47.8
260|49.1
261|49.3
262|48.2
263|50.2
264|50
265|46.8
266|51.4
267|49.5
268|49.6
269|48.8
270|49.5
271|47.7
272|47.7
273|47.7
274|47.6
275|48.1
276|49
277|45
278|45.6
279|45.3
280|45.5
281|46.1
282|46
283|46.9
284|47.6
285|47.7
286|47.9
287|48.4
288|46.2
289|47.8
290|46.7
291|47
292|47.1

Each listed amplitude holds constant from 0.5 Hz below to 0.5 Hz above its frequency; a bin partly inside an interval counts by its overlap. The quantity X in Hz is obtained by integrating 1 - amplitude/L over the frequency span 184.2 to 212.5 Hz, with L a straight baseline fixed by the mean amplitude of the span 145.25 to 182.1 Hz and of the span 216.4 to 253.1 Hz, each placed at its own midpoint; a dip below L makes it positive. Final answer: -4.7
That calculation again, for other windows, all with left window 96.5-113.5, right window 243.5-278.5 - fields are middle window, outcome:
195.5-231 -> -2.9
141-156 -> 2.4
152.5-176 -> 2.2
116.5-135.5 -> -0.4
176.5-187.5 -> -0.8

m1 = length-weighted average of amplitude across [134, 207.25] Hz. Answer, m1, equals 67.3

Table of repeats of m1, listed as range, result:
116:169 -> 68.7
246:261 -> 51.2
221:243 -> 56.2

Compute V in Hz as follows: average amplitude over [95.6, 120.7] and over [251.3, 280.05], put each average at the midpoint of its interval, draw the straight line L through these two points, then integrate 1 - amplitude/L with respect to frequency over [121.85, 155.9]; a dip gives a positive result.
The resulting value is 2.0 Hz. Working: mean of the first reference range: 79.7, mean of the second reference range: 48.8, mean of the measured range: 69.5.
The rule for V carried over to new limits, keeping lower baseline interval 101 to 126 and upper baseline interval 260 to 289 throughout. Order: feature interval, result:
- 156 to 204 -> -1.0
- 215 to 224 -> -0.3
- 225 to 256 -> 0.2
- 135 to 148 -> 0.4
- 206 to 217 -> -0.8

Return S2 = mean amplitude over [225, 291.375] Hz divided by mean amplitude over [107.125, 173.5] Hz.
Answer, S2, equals 0.72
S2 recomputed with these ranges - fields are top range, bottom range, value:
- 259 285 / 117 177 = 0.70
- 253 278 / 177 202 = 0.69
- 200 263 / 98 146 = 0.74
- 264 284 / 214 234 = 0.81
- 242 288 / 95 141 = 0.64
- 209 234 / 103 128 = 0.75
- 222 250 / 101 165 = 0.78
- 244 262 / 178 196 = 0.73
